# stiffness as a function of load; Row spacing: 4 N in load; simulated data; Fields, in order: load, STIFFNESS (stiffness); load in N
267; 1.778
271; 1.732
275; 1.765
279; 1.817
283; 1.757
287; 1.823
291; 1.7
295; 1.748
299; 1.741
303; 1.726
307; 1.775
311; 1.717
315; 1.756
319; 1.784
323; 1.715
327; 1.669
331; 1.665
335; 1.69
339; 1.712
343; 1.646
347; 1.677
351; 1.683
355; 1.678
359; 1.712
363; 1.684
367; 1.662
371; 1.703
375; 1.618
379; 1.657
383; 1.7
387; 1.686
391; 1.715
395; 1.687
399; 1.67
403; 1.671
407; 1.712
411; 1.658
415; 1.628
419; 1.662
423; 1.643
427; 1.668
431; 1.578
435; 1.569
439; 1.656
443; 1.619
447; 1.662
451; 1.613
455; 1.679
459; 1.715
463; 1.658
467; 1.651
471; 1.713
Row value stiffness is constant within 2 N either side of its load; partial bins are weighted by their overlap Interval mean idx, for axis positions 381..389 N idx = 1.69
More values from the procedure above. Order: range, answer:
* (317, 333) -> 1.71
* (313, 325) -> 1.75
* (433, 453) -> 1.62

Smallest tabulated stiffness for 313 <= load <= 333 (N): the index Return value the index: 1.665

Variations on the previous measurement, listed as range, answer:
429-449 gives 1.569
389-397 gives 1.687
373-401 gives 1.618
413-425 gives 1.628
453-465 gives 1.658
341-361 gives 1.646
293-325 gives 1.715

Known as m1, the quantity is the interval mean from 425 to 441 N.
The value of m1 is 1.62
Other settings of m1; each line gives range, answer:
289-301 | 1.73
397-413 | 1.68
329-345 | 1.68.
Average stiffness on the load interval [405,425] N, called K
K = 1.66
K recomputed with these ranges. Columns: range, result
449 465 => 1.67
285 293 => 1.76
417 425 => 1.65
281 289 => 1.79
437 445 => 1.64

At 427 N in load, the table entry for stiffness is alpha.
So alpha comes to 1.668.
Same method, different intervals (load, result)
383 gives 1.7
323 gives 1.715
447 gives 1.662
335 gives 1.69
